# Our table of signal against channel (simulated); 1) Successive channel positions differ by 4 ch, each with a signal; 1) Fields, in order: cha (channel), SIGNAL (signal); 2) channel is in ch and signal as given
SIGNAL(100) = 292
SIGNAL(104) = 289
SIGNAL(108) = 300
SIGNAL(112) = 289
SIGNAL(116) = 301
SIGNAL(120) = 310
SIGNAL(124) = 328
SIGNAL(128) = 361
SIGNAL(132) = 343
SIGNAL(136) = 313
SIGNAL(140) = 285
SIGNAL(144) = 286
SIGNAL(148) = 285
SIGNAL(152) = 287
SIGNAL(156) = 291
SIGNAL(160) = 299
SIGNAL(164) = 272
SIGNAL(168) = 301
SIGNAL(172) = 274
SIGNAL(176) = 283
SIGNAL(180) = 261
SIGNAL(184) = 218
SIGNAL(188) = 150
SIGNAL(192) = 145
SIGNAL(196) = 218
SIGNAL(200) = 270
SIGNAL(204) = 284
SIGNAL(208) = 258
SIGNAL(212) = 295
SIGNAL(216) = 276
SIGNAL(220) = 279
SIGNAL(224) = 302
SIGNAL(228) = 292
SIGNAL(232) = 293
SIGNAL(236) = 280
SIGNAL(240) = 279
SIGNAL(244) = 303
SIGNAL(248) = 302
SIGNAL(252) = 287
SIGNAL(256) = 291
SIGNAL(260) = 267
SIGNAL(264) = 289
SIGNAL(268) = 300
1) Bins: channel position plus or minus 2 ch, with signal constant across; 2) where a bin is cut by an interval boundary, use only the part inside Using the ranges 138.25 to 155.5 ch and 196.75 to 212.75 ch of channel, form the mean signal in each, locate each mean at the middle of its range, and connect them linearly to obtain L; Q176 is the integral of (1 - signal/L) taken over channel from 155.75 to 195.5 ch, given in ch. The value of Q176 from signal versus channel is 4.7 ch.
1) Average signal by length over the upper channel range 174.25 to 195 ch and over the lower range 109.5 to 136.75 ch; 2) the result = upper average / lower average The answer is 0.66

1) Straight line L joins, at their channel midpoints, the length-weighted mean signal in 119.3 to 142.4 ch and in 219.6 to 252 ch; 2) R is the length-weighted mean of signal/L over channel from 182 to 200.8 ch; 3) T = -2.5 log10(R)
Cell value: 0.48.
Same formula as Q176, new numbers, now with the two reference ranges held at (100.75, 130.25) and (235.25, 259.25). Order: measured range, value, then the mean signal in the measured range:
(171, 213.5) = 8.30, 240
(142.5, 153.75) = 0.72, 286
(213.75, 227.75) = 0.34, 287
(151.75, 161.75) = 0.36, 293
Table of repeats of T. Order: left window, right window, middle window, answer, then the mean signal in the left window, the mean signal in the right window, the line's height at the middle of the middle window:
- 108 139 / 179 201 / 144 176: -0.13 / 318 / 205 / 256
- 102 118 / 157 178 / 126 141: -0.13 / 295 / 286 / 291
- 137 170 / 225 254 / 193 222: 0.10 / 289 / 291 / 290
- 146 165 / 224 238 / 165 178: 0.01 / 288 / 290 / 288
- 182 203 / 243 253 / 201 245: -0.12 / 204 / 298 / 256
